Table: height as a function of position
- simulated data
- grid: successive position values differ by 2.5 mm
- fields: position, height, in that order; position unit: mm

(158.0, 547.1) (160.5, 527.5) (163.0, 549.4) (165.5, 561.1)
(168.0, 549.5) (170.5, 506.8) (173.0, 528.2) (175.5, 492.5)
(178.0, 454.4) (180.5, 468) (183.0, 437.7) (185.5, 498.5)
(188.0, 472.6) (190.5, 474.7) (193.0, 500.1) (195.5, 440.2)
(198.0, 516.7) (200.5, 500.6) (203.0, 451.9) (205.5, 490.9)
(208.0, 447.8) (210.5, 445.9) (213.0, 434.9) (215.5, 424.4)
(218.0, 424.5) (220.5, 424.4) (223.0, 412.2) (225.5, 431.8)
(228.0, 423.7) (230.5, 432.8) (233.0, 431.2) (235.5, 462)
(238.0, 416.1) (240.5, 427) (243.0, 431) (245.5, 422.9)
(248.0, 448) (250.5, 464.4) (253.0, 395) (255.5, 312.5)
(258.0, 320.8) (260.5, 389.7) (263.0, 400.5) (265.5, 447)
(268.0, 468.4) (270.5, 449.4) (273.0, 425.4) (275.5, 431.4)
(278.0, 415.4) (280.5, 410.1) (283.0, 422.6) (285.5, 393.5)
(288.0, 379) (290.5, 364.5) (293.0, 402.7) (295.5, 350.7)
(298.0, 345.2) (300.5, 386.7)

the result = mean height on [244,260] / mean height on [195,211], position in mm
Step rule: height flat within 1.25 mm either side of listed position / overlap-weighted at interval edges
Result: 0.8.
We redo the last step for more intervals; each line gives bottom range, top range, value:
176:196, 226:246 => 0.92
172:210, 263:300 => 0.85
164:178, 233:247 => 0.83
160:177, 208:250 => 0.82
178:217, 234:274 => 0.90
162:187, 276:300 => 0.77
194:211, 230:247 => 0.92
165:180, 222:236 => 0.84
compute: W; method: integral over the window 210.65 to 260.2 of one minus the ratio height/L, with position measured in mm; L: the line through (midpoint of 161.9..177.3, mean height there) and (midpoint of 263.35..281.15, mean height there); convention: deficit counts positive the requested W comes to 5.3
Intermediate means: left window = 528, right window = 434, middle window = 418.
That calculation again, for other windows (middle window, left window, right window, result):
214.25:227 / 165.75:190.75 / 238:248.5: 0.8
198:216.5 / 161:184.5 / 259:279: 0.7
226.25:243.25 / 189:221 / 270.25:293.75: 0.3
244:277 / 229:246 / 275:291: 0.3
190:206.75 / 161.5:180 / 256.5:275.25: 0.2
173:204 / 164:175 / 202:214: 1.0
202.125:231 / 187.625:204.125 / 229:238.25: 1.2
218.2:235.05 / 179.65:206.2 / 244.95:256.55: 0.4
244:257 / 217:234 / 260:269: 0.6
